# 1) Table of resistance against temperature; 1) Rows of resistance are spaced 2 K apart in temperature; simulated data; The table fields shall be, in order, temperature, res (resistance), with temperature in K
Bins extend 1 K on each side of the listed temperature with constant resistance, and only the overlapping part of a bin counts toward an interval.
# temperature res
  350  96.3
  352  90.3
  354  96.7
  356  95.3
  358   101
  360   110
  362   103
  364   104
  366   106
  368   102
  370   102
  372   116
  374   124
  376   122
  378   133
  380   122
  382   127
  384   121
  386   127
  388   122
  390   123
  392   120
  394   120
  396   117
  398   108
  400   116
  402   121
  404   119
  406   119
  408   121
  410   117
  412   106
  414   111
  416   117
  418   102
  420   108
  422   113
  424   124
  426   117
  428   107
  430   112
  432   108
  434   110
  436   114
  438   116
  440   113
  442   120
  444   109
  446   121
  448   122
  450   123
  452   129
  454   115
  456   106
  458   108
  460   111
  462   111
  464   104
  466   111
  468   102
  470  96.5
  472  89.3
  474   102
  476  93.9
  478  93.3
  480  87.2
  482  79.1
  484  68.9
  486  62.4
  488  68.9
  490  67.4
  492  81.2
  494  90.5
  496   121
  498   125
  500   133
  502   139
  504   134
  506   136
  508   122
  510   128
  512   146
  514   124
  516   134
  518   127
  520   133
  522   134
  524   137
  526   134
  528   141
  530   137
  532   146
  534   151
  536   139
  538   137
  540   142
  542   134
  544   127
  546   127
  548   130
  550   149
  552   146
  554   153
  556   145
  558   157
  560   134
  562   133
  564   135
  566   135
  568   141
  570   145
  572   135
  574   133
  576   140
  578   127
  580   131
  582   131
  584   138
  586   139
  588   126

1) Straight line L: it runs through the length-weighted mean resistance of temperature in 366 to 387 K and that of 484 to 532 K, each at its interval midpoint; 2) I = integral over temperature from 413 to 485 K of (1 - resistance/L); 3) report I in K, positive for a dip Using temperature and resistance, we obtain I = 7.0 K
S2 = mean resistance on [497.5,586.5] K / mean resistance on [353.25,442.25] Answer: 1.20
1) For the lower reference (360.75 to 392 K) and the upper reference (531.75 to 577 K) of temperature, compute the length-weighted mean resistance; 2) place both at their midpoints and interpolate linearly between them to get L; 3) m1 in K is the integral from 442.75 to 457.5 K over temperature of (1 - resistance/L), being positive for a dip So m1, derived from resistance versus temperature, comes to 1.03 K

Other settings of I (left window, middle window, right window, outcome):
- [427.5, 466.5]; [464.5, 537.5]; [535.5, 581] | 6.8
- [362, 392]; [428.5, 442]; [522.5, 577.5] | 1.3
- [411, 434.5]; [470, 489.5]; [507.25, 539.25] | 6.5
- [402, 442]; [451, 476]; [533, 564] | 3.2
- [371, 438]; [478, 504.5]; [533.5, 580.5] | 6.9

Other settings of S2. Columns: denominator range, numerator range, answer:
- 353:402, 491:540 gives 1.14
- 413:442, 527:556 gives 1.24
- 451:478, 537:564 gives 1.32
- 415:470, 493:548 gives 1.17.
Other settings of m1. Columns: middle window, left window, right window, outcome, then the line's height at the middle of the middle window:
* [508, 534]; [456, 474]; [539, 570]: -1.9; 126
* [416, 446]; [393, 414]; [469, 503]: -1.1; 109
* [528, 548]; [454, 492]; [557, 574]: -2.0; 125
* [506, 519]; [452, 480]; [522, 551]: -0.5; 126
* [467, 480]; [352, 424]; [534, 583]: 3.1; 126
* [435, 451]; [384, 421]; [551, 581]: 0.6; 122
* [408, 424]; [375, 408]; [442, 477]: 0.7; 117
